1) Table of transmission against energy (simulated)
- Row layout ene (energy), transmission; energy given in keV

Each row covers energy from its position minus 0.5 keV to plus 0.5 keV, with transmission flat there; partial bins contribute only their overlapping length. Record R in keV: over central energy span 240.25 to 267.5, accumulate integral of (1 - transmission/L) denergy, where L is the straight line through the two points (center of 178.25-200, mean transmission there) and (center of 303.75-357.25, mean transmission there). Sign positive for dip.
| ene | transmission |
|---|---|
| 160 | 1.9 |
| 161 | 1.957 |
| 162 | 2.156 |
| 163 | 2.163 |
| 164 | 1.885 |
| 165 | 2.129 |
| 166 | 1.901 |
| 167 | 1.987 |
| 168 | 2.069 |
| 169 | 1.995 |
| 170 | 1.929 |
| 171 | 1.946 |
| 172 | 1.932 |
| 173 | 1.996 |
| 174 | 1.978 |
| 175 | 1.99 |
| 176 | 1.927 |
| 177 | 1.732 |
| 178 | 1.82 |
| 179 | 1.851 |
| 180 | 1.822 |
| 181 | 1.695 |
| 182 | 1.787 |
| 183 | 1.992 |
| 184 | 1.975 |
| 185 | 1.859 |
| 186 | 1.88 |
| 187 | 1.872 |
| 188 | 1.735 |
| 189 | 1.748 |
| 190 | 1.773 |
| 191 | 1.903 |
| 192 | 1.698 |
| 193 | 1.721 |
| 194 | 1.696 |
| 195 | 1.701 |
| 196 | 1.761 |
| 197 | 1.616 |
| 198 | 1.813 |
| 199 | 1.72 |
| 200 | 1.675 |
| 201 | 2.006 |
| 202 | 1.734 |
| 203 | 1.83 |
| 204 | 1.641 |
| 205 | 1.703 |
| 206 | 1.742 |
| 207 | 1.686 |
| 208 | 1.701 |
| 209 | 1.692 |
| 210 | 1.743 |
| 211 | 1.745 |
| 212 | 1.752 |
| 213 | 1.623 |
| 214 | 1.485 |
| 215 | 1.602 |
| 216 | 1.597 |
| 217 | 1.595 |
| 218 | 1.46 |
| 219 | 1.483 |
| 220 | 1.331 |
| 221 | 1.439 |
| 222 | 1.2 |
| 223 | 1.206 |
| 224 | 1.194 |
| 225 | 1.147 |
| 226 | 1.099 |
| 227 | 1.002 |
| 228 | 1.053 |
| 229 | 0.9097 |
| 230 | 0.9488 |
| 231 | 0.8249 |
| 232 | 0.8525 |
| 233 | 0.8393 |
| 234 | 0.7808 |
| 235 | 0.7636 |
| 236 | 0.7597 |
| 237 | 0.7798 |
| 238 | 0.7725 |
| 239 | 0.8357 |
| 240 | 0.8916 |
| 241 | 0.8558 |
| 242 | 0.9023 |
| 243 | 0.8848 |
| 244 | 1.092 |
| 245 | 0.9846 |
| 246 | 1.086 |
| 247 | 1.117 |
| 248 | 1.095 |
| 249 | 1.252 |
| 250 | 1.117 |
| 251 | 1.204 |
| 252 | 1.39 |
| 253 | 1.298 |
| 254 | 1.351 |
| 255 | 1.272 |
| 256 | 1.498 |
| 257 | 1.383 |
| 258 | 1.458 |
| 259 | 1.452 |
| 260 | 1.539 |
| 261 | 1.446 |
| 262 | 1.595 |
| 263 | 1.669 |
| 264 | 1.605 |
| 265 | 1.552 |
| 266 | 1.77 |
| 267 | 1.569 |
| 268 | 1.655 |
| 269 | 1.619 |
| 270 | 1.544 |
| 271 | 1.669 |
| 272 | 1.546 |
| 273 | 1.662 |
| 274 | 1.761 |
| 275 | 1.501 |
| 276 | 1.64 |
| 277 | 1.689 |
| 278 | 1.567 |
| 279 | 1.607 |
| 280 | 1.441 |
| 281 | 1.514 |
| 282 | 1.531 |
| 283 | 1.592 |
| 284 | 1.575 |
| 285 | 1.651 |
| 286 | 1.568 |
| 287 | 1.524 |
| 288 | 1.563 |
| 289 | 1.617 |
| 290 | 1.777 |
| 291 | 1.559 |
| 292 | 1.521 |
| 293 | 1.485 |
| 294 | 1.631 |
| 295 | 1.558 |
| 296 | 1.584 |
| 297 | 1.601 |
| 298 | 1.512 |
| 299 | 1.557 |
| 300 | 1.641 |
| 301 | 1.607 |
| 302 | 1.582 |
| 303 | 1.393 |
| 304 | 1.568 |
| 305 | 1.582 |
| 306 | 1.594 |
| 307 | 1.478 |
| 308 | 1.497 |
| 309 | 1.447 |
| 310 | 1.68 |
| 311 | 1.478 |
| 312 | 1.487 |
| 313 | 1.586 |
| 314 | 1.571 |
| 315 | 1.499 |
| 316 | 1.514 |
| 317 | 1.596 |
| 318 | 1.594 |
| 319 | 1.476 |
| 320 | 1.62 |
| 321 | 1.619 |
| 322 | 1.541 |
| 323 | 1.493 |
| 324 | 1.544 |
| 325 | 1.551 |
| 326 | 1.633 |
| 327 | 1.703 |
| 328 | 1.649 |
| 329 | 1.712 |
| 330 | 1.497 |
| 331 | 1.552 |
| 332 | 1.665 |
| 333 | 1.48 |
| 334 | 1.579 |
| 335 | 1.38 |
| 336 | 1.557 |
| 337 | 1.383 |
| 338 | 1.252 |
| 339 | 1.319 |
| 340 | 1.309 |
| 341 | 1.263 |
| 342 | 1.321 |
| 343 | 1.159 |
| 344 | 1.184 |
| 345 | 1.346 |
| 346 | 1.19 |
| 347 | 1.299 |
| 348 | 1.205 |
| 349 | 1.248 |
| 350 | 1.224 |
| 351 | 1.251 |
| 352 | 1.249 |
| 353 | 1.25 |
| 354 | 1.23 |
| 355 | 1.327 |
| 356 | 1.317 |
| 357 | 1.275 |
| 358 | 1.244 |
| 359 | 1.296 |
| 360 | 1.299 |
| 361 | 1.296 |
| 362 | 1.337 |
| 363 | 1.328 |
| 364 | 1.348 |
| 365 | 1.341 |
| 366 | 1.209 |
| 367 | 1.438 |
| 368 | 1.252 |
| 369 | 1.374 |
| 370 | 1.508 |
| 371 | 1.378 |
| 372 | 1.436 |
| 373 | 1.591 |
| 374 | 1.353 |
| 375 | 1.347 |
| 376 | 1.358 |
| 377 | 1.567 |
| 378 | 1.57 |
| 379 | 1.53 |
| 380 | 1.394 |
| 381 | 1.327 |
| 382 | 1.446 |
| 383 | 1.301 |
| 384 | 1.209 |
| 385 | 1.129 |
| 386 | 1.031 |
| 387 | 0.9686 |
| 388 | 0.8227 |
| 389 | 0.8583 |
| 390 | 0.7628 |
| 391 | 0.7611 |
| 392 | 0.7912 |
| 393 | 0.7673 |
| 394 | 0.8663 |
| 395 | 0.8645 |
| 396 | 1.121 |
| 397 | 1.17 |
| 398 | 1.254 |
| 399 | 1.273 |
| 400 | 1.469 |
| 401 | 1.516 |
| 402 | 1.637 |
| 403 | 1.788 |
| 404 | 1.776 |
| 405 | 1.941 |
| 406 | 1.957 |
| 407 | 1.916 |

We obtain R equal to 5.34 keV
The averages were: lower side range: 1.79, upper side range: 1.45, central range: 1.31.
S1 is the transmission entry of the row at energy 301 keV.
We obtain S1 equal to 1.607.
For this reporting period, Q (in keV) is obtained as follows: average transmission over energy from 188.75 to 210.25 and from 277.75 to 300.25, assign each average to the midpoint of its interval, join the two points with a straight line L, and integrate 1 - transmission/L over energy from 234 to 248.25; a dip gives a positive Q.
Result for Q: 6.5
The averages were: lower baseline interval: 1.74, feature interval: 0.908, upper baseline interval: 1.57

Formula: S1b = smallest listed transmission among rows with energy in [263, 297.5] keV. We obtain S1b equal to 1.441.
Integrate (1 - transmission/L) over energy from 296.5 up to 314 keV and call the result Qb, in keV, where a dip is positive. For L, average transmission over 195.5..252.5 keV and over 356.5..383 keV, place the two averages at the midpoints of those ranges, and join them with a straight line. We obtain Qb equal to -2.7 keV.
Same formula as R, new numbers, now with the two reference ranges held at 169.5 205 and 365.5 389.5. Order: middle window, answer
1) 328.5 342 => -0.3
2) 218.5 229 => 3.2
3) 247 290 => 2.3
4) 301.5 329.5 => -1.6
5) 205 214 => 0.3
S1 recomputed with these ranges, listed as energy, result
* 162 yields 2.156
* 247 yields 1.117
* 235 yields 0.7636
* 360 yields 1.299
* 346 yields 1.19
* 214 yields 1.485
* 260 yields 1.539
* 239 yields 0.8357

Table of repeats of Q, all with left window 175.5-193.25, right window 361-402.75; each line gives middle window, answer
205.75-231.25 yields 4.9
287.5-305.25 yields -0.9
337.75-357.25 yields 1.3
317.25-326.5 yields -0.9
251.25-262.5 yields 1.3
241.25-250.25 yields 3.2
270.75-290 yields -0.6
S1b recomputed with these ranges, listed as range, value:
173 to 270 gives 0.7597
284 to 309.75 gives 1.393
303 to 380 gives 1.159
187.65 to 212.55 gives 1.616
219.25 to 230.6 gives 0.9097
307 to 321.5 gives 1.447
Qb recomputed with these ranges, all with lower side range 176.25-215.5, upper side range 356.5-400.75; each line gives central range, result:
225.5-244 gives 8.60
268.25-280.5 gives -0.57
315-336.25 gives -2.78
